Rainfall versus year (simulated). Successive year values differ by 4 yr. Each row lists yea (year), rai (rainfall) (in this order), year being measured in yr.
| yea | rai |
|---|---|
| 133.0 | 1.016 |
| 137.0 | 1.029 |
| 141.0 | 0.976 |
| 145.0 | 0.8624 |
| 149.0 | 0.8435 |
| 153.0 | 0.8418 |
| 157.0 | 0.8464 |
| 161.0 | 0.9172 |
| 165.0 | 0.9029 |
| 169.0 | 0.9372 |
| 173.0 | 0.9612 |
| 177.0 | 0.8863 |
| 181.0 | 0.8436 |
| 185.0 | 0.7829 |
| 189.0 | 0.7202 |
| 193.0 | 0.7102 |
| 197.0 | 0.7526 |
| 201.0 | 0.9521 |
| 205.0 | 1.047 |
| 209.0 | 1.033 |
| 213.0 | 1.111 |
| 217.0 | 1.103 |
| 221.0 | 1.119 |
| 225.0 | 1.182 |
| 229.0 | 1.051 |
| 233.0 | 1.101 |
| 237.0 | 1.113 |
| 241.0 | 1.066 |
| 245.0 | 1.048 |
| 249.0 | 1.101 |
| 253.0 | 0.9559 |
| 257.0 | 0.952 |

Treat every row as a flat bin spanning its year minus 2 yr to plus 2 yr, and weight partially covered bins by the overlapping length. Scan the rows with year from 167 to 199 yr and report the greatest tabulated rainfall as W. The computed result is 0.9612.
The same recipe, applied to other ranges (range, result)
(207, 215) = 1.111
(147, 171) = 0.9372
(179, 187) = 0.8436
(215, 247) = 1.182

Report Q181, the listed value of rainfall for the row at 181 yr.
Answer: 0.8436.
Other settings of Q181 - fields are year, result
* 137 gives 1.029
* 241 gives 1.066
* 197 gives 0.7526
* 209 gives 1.033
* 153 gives 0.8418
